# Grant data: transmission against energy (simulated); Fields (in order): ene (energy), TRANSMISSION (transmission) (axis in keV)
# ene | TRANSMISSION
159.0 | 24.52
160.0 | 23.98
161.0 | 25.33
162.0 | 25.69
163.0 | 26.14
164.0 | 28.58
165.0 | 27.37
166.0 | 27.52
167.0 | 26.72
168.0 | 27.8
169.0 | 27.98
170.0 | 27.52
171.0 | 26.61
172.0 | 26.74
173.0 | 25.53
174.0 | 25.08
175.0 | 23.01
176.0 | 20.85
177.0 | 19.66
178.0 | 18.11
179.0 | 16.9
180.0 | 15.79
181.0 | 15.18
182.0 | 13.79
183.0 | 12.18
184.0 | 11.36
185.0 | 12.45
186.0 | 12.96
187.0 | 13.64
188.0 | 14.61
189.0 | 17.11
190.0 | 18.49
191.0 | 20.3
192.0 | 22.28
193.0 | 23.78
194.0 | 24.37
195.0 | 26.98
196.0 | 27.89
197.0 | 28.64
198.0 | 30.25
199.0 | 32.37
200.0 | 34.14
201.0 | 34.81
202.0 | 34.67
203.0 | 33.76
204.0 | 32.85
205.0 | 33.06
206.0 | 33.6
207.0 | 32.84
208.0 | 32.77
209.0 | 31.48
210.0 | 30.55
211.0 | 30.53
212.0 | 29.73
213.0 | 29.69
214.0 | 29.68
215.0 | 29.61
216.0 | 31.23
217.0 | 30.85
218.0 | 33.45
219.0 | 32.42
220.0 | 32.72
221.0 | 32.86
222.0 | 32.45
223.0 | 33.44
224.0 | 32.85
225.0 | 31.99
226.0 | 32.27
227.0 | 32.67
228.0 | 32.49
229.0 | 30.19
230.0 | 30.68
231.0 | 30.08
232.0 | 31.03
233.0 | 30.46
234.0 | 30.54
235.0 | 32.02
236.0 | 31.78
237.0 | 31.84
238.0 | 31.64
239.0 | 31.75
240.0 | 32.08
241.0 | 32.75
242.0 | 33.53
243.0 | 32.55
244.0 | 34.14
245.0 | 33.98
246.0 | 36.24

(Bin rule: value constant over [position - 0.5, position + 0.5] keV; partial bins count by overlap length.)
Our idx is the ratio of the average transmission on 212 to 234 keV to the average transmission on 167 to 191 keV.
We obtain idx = 1.6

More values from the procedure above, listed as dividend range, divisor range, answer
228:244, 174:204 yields 1.44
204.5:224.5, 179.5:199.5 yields 1.61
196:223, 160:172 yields 1.19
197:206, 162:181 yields 1.37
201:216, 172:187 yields 1.82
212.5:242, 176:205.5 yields 1.41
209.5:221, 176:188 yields 2.07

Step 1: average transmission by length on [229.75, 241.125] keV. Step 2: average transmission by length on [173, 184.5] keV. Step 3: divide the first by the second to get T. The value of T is 1.76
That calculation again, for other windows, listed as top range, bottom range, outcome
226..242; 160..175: 1.19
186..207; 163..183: 1.16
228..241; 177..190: 2.11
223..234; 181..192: 2.09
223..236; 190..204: 1.10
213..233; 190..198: 1.27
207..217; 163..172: 1.12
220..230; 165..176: 1.23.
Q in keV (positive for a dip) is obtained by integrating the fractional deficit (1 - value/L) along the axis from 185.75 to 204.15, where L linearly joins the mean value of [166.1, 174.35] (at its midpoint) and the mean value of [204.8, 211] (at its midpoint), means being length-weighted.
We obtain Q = 3.0 keV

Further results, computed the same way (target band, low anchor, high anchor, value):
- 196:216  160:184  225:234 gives -2.86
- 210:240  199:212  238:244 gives 1.10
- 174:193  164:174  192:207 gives 7.74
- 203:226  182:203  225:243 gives -3.79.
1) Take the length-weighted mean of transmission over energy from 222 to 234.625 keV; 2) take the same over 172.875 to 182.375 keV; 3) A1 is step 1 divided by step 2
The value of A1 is 1.6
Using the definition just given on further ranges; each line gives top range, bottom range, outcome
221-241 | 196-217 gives 1.00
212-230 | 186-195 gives 1.64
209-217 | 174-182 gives 1.63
